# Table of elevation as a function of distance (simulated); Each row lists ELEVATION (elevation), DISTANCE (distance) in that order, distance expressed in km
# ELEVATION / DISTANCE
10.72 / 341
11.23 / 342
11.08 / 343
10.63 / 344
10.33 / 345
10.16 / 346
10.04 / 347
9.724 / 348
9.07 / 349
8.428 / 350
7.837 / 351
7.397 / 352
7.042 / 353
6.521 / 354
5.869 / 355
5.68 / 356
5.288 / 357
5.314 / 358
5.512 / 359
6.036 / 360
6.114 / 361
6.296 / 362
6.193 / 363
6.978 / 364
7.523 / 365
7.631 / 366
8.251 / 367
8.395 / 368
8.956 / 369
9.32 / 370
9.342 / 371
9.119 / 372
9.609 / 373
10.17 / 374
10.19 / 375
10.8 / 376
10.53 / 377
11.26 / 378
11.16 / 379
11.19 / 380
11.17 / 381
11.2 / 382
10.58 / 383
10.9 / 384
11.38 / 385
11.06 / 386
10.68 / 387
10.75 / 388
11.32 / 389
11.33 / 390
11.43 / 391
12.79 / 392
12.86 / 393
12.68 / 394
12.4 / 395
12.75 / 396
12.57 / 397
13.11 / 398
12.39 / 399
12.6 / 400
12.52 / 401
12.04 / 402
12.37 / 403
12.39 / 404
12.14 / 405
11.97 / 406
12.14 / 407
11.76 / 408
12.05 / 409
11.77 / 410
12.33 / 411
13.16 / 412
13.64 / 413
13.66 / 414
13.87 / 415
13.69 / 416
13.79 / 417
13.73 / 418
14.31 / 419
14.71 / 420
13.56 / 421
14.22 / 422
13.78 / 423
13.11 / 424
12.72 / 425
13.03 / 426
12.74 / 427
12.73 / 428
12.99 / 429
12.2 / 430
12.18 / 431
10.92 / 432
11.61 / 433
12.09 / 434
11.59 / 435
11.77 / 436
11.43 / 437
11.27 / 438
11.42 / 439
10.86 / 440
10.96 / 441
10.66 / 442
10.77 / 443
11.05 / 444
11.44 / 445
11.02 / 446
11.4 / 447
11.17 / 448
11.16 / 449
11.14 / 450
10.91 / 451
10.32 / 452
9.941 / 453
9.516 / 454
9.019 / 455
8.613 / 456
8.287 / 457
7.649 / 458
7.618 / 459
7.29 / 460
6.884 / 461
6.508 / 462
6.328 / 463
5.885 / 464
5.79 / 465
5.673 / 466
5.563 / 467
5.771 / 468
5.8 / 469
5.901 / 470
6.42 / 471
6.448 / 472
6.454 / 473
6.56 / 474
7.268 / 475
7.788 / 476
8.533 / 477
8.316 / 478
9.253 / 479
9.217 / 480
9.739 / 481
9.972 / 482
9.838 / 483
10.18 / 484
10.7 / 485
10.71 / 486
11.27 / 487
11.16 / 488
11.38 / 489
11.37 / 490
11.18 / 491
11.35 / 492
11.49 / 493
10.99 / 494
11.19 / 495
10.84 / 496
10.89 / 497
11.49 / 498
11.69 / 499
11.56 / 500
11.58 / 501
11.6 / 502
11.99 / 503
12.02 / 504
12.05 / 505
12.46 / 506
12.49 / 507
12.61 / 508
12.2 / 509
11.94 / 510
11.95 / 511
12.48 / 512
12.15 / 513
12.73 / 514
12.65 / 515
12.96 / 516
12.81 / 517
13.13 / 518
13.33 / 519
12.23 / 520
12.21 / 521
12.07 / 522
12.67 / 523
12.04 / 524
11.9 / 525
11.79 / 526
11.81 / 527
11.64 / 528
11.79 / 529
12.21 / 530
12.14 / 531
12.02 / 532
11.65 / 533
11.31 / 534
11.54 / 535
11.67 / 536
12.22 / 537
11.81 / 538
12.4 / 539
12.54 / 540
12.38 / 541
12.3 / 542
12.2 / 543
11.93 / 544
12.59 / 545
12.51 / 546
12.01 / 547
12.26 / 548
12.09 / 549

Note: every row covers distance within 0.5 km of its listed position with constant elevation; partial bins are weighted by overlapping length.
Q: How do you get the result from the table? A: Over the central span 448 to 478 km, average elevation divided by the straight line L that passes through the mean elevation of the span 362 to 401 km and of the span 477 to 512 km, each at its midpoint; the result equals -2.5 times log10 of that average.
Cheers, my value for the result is 0.38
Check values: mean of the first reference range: 10.6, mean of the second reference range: 11.1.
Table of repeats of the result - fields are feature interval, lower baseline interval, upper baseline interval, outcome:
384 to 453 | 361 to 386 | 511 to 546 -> -0.186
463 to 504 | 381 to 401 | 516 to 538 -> 0.283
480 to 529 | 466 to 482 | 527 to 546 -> -0.220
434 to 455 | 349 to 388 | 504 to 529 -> -0.045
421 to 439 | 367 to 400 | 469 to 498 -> -0.198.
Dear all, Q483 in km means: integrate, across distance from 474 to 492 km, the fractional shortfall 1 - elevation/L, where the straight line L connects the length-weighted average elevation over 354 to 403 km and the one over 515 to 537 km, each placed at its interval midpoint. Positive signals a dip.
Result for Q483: 2.6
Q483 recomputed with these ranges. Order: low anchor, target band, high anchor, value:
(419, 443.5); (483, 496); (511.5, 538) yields 1.27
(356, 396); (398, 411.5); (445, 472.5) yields -4.69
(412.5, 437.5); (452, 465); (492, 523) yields 4.94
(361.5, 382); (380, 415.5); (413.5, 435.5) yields -3.12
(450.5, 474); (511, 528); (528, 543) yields -2.24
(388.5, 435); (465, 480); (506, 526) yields 6.76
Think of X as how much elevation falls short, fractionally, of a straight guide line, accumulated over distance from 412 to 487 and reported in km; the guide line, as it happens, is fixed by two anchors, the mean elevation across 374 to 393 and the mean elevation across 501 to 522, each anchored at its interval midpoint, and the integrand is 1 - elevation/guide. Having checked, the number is 9.52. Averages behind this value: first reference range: 11.1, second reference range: 12.4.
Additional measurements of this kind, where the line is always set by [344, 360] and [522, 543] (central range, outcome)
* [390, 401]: -4.8 km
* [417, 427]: -4.6 km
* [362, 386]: -4.1 km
